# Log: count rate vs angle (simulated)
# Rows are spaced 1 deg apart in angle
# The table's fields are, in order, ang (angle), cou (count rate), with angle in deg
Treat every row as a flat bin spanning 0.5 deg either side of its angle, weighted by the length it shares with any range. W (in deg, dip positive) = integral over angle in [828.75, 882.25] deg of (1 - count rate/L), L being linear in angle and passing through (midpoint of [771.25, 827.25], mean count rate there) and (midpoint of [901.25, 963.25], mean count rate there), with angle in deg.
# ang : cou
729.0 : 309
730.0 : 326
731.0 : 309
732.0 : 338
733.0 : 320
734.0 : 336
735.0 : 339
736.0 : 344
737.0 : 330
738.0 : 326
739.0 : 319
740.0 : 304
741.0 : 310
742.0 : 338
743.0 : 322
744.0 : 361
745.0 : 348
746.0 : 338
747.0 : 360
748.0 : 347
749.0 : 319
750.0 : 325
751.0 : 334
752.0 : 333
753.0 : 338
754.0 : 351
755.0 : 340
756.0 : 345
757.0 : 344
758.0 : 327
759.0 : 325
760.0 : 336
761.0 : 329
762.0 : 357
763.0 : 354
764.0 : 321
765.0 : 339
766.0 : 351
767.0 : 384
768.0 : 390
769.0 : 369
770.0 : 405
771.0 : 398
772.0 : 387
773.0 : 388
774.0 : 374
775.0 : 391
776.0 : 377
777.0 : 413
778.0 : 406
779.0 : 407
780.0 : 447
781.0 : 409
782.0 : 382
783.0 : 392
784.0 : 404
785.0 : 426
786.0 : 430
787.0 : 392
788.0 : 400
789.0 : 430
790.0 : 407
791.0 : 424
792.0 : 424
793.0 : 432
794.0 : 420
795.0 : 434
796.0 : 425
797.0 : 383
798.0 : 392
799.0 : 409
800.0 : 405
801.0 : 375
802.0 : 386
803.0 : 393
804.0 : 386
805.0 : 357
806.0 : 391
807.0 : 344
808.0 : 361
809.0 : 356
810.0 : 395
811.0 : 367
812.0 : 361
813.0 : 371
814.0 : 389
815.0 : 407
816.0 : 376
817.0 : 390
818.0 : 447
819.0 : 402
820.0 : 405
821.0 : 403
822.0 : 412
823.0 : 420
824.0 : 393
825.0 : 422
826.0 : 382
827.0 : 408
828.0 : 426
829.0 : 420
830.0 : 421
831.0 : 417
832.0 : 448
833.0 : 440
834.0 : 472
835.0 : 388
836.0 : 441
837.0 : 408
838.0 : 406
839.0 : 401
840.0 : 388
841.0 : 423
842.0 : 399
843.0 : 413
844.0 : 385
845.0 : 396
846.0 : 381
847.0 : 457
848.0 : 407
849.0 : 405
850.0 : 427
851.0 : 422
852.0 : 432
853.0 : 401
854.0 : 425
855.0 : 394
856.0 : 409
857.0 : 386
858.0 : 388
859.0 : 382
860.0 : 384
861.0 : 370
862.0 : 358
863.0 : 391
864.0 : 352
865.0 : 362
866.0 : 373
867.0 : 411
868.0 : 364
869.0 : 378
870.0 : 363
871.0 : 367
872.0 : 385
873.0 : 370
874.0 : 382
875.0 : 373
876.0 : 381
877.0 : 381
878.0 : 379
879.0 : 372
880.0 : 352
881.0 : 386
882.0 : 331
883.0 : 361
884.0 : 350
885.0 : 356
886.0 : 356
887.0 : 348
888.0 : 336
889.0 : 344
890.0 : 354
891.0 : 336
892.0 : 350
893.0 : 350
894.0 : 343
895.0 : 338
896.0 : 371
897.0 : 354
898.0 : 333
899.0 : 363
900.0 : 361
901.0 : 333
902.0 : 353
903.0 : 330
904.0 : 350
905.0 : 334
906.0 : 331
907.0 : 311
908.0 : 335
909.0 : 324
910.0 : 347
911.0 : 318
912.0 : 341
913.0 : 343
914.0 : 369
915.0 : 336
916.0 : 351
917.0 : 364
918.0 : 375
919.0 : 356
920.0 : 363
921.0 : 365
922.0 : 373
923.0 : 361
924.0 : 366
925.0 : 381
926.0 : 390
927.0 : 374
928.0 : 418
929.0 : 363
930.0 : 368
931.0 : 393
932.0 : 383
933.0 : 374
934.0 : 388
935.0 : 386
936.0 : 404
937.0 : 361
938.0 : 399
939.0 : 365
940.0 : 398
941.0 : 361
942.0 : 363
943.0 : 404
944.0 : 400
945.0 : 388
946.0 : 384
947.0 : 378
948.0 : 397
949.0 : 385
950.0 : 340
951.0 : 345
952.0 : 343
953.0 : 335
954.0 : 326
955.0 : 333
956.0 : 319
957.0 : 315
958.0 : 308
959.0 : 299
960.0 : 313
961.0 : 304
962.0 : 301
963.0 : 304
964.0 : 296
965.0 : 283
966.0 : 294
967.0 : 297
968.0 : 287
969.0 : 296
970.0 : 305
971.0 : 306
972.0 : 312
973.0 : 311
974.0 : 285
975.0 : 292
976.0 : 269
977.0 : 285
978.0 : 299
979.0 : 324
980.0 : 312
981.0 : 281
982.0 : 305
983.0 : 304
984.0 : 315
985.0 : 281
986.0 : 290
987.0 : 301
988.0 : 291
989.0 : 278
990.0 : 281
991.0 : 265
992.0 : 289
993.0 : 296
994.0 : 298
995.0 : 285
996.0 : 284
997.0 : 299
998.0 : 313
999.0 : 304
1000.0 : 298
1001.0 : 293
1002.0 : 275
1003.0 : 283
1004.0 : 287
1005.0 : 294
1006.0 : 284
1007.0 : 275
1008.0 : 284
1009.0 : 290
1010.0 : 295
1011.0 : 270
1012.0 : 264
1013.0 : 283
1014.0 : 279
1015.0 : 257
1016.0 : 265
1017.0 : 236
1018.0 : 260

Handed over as -2.1 deg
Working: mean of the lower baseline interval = 398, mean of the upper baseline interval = 356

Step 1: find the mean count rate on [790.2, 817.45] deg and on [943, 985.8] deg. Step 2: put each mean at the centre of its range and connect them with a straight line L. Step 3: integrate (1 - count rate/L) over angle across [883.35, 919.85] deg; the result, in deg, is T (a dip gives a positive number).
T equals 0.1 deg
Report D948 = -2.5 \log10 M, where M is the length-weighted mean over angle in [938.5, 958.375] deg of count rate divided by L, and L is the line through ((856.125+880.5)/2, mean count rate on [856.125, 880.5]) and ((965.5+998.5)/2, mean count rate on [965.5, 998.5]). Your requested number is -0.13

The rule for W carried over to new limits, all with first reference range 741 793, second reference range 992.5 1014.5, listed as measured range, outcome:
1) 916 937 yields -4.1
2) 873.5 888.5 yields -1.4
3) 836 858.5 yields -4.2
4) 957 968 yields 0.1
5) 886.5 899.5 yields -0.8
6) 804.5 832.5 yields -3.4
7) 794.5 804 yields -1.0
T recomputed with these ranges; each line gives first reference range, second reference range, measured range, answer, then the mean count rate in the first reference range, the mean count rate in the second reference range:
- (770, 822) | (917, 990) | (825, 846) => -1.7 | 398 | 338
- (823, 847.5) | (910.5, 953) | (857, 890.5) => 2.4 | 414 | 371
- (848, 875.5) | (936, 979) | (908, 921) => 0.3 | 388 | 331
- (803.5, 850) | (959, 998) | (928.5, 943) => -2.4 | 402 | 295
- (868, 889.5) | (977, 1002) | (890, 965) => -4.6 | 364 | 295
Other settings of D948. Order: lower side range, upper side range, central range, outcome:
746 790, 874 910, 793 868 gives -0.11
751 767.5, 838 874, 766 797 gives -0.15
